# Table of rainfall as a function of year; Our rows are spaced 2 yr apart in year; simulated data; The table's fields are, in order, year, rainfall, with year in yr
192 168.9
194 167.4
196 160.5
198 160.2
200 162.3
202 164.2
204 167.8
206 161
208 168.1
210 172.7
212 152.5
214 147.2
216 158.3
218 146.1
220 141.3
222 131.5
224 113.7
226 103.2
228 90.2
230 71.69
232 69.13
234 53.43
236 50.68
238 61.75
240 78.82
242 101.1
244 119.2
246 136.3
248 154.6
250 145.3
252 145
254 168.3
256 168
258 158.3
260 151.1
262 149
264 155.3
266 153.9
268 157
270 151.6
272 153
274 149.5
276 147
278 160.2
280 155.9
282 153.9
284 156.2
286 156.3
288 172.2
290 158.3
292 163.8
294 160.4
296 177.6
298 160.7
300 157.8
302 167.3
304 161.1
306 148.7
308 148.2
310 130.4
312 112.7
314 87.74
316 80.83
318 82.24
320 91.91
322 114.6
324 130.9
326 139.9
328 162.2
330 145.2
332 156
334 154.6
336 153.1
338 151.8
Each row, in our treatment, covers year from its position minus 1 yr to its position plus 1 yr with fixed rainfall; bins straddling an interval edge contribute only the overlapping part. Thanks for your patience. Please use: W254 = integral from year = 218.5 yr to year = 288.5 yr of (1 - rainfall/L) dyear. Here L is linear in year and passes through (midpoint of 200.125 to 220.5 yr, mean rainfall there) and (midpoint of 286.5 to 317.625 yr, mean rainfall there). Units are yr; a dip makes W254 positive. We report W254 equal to 9.5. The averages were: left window 159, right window 145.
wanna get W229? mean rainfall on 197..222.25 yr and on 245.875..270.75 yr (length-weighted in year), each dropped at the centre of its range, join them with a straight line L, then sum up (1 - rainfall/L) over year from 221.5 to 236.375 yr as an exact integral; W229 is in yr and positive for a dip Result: 6.7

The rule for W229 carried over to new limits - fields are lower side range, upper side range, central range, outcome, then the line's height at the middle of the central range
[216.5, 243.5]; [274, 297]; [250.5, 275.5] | -4.1 yr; 133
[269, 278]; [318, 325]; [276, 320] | -4.8 yr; 129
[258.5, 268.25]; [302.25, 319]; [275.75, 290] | -1.8 yr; 140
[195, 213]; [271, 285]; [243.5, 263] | 0.8 yr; 157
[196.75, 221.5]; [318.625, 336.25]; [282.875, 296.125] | -1.7 yr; 144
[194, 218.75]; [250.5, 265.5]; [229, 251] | 8.8 yr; 158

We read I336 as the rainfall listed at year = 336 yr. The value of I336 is 153.1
